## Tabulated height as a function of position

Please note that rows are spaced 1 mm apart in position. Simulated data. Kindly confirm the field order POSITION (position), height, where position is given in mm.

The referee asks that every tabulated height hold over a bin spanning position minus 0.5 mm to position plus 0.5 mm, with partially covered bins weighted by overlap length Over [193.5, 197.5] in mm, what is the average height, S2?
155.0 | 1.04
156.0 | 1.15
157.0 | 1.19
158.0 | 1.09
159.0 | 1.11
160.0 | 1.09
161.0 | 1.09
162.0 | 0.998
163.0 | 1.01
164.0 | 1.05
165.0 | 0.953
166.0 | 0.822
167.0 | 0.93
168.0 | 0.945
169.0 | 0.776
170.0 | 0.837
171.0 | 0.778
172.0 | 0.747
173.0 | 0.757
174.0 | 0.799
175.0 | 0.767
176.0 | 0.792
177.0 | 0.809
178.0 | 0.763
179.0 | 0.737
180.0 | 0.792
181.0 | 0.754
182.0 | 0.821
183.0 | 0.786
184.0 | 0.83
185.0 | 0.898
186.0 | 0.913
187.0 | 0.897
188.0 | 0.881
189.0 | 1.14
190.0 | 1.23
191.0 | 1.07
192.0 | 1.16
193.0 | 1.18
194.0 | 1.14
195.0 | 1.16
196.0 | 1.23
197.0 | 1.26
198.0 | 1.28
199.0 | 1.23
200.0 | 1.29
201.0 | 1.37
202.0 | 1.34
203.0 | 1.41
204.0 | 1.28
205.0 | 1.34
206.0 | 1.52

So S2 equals 1.2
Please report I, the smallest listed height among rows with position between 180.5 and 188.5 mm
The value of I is 0.754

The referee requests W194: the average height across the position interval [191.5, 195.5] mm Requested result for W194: 1.16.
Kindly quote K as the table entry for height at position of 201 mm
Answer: 1.37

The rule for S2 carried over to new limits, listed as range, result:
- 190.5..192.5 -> 1.11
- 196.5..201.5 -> 1.29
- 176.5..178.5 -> 0.786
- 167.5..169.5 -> 0.861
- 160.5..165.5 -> 1.02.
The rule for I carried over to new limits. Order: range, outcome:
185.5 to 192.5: 0.881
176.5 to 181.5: 0.737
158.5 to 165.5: 0.953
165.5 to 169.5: 0.776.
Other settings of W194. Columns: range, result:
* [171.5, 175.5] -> 0.767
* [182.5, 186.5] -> 0.857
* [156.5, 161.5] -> 1.11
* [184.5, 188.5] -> 0.897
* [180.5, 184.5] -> 0.798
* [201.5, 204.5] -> 1.34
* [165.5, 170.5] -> 0.862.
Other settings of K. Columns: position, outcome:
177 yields 0.809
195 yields 1.16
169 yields 0.776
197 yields 1.26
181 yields 0.754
